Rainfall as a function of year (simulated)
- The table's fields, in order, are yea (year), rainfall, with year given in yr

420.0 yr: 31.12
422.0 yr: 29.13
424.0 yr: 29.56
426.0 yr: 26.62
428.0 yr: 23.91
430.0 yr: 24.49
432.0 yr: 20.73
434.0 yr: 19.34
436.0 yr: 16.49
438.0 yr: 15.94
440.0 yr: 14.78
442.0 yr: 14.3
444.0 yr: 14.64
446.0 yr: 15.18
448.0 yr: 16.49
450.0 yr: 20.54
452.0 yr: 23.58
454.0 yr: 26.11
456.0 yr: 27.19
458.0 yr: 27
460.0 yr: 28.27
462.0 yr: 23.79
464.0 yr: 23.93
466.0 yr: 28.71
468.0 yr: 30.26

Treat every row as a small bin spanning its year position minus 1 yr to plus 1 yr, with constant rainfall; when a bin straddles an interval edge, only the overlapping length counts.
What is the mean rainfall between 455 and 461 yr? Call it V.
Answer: 27.5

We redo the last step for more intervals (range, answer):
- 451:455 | 24.8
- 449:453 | 22.1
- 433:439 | 17.3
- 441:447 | 14.7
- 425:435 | 23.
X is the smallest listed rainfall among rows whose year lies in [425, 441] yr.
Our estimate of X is 14.78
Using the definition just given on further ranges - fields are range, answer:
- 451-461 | 23.58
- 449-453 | 20.54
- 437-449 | 14.3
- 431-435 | 19.34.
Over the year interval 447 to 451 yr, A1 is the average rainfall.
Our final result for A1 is 18.5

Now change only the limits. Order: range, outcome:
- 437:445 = 14.9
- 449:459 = 24.9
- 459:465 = 25.3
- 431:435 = 20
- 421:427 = 28.4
